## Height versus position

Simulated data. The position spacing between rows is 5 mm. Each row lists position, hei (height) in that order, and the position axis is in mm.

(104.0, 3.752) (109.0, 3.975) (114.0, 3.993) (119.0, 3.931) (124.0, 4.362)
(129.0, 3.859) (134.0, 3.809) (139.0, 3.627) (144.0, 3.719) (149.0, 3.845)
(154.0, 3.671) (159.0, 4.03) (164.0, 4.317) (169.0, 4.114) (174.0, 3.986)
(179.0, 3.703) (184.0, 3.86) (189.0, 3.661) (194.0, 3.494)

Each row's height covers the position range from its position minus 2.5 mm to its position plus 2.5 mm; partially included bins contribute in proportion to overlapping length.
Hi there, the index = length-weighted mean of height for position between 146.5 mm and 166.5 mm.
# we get 3.97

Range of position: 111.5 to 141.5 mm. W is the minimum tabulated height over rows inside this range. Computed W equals 3.627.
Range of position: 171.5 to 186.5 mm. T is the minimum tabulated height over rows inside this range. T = 3.703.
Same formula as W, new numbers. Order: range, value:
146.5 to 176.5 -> 3.671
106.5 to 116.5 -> 3.975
